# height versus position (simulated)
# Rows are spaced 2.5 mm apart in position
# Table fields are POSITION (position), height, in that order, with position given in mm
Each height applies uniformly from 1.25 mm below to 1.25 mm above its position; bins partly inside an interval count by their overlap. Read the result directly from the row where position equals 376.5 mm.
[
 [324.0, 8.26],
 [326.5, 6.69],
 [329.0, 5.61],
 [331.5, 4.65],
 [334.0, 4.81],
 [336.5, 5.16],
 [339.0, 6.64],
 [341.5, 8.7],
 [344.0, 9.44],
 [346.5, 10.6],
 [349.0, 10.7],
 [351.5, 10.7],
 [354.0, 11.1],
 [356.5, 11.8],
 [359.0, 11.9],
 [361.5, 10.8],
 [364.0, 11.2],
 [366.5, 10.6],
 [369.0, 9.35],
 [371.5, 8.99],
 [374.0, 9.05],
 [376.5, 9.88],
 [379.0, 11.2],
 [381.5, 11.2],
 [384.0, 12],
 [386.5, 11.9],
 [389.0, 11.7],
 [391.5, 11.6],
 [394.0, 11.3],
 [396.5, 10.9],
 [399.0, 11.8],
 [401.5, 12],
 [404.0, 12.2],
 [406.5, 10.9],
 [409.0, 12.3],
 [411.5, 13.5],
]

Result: 9.88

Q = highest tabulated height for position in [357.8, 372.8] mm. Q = 11.9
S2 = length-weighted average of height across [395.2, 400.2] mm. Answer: 11.3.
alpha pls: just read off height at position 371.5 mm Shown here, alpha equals 8.99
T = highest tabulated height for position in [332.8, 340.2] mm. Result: 6.64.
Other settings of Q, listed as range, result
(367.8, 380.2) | 11.2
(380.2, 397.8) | 12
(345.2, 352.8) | 10.7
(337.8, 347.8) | 10.6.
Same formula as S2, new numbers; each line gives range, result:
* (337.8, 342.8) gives 7.7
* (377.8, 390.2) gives 11.6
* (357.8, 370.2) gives 10.8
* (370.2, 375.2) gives 9.02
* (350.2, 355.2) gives 10.9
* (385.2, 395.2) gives 11.6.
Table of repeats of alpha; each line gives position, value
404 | 12.2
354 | 11.1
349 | 10.7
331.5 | 4.65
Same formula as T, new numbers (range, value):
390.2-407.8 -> 12.2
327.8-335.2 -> 5.61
